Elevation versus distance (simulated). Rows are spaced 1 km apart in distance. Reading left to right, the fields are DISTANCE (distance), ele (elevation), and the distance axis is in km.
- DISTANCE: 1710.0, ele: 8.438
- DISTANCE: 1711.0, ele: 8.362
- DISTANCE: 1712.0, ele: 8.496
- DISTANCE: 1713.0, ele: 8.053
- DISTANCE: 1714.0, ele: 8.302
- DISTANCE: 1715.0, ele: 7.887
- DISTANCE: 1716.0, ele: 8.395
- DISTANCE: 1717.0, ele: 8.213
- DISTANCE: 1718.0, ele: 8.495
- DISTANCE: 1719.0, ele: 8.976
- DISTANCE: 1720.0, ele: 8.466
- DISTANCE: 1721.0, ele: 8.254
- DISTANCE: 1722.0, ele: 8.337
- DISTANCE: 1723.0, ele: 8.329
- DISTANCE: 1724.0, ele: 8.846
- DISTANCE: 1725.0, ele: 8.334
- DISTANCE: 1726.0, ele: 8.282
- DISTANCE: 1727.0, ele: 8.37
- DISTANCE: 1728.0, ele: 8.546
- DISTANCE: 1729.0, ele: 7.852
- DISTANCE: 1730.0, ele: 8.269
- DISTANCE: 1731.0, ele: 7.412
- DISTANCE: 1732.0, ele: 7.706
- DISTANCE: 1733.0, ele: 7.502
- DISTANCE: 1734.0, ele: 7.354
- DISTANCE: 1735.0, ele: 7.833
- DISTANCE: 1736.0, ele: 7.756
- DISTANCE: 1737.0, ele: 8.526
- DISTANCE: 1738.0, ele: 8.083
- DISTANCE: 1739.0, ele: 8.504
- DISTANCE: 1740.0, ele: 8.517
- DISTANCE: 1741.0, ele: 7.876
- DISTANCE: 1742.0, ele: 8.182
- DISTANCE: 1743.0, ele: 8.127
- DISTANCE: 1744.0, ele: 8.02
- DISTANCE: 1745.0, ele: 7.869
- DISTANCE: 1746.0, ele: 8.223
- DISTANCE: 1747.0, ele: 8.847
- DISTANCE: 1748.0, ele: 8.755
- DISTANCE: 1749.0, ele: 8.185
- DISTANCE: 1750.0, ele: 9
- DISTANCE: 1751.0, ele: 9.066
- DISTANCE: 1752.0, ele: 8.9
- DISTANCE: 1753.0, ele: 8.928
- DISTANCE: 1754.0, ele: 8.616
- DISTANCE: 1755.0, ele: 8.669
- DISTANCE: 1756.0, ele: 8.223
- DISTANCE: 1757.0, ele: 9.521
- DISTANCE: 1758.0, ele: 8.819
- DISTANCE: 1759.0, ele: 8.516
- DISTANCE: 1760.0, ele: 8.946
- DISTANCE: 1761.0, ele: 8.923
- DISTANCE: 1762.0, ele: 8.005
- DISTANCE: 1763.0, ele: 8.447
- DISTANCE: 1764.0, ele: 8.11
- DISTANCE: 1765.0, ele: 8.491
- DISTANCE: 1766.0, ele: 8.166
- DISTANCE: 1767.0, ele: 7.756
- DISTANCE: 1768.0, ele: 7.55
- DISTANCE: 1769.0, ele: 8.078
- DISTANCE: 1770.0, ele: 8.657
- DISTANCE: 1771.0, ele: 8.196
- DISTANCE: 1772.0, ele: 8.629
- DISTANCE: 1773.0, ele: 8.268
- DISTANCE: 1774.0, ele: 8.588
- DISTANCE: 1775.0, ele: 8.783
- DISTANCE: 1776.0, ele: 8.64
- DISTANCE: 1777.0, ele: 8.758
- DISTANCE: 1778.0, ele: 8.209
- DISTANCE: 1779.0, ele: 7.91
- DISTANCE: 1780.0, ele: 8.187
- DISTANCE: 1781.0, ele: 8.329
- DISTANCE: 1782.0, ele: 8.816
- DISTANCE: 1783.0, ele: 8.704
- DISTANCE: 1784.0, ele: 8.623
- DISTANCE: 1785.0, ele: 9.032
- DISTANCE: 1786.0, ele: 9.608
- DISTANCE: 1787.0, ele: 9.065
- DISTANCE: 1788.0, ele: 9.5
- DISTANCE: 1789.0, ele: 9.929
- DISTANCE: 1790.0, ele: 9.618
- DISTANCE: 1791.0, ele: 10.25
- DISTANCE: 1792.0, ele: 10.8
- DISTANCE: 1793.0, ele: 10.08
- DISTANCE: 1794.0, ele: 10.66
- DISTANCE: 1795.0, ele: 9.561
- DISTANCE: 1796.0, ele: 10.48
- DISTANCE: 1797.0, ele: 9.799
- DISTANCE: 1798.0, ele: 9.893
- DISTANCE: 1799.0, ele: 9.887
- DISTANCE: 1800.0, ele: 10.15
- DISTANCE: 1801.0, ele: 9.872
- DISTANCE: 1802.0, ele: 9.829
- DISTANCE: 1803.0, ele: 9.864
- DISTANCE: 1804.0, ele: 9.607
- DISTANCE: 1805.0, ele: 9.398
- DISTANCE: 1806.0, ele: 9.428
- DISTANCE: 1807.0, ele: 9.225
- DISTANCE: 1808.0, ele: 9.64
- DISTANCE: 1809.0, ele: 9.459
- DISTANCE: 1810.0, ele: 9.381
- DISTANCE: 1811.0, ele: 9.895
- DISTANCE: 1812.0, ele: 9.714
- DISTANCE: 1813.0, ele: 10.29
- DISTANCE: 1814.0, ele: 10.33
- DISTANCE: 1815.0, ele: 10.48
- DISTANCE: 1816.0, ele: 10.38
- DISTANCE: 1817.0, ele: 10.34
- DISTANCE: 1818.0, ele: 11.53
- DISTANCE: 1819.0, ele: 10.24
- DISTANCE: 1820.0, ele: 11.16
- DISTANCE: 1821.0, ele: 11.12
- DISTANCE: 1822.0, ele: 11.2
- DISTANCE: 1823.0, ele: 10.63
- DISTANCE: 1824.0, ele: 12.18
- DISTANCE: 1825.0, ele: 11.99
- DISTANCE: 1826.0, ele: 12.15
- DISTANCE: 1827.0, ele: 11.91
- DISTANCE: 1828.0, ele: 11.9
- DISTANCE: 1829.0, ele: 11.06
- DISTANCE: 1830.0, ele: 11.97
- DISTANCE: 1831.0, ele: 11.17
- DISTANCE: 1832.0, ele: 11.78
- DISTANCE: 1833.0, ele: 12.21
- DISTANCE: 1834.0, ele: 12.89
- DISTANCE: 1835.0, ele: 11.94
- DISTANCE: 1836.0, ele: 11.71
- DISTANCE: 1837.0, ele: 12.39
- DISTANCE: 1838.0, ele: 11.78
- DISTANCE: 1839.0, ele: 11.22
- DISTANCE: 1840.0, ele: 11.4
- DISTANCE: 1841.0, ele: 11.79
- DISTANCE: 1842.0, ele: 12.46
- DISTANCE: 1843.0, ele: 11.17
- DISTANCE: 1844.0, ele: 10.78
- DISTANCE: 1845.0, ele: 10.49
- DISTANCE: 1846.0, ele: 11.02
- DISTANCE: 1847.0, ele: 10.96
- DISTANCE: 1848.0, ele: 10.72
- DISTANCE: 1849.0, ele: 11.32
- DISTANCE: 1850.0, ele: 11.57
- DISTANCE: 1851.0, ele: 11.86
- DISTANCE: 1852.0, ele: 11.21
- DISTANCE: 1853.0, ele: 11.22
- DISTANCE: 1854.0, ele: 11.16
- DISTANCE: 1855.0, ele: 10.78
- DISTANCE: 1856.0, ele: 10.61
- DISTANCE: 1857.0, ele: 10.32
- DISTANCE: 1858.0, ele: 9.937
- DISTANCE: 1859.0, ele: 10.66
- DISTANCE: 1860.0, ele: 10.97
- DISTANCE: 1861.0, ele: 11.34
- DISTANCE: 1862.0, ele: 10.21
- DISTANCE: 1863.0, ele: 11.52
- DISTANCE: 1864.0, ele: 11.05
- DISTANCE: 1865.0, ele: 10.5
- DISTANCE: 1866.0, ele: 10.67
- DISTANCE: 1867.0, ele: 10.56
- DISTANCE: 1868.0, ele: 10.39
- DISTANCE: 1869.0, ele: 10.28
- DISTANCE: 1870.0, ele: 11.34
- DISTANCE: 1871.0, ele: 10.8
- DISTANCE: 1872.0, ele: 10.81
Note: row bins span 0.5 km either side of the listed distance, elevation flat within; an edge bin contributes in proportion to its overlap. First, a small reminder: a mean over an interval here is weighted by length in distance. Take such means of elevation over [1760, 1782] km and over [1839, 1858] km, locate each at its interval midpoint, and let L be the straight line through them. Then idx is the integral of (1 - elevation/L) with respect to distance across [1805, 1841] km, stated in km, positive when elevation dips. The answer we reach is -2.8 km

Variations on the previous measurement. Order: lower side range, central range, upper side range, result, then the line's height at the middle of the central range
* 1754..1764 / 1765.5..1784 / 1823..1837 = 2.0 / 9.36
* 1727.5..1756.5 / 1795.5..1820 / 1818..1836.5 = 1.9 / 10.9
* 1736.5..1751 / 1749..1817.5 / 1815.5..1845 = 4.4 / 9.8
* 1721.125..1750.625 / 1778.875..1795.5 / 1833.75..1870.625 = 0.2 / 9.49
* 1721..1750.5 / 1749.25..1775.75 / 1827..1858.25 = 1.3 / 8.99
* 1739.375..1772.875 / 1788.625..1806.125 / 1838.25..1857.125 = -0.5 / 9.68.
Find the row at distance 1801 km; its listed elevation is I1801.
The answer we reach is 9.872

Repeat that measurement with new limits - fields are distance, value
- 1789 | 9.929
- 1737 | 8.526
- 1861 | 11.34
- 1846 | 11.02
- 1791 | 10.25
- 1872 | 10.81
